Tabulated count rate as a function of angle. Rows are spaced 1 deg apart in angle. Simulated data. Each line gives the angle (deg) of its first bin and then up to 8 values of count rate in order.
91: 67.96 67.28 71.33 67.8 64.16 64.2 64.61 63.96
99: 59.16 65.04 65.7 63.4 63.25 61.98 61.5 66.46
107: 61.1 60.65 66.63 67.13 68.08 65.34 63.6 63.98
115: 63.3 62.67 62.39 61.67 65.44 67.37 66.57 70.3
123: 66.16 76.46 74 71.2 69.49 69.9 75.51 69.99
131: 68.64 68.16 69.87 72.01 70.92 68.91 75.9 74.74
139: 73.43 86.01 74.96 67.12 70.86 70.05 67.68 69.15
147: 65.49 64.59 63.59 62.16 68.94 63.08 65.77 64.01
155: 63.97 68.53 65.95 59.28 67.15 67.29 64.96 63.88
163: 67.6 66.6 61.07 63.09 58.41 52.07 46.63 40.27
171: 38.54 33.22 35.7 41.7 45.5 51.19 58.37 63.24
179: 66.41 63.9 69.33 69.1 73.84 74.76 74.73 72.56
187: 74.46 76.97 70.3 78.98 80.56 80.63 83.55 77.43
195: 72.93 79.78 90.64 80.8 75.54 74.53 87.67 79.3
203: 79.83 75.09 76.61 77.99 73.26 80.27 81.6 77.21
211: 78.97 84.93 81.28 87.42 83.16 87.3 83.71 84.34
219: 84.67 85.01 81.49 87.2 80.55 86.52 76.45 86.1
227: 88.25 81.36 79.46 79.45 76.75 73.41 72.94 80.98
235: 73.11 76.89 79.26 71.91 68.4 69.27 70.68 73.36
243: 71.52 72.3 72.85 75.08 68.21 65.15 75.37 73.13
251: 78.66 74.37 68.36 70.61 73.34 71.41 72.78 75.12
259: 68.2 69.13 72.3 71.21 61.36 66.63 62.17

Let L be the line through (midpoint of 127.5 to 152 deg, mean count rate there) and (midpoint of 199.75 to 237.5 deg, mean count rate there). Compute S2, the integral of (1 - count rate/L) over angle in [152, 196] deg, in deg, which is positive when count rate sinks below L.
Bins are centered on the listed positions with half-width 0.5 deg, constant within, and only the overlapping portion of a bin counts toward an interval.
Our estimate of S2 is 6.52 deg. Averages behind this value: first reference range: 70.2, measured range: 63.8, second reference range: 80.7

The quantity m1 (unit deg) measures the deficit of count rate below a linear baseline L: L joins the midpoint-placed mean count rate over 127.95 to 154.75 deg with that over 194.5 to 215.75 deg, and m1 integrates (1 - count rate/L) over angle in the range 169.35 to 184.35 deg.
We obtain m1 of 4.14 deg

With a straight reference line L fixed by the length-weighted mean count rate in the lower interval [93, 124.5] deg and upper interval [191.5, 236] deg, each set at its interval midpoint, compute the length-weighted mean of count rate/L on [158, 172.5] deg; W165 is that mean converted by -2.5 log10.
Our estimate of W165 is 0.28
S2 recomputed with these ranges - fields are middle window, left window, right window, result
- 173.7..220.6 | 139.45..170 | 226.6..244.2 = -3.4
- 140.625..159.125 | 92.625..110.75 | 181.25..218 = 1.3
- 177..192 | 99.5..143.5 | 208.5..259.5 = 0.3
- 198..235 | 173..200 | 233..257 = -4.7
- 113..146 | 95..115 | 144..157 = -2.4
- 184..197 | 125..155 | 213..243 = -0.3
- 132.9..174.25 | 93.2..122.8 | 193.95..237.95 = 4.5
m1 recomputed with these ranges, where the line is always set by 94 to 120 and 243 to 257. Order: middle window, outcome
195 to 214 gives -2.8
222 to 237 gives -1.8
